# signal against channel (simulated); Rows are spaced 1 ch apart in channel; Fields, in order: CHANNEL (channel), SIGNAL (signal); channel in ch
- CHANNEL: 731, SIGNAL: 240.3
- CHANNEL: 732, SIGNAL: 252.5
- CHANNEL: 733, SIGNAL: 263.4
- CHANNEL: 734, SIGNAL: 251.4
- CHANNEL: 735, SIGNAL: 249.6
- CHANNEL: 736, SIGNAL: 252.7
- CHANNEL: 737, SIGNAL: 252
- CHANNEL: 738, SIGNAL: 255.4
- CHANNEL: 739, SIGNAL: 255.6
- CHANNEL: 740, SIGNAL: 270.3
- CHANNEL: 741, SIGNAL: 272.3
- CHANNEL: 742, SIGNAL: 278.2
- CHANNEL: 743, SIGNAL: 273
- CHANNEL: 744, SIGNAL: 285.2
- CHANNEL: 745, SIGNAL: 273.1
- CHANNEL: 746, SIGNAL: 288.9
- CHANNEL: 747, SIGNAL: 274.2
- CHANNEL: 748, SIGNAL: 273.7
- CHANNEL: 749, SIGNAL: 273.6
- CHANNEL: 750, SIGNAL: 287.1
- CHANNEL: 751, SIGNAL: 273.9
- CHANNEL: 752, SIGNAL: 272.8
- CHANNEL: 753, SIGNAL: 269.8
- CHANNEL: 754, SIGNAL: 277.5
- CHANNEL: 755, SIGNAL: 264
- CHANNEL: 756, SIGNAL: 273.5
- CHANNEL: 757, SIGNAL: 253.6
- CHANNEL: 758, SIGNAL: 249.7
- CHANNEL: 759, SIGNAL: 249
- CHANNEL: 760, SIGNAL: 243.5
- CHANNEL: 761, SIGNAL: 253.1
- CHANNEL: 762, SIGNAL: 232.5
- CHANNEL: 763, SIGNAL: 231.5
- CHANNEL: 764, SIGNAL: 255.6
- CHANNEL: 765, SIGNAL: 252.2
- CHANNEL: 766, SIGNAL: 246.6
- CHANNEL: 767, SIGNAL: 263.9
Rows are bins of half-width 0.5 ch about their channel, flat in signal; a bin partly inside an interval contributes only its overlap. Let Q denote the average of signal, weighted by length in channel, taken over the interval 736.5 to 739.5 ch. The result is 254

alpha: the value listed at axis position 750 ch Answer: 287.1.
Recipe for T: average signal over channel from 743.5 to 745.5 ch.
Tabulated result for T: 279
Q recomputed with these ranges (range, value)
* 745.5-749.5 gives 278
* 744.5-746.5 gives 281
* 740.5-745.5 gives 276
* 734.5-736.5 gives 251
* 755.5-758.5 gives 259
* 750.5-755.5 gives 272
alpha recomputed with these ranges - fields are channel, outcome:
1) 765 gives 252.2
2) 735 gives 249.6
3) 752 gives 272.8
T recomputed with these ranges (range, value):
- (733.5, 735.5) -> 250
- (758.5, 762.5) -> 245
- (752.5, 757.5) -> 268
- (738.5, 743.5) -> 270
